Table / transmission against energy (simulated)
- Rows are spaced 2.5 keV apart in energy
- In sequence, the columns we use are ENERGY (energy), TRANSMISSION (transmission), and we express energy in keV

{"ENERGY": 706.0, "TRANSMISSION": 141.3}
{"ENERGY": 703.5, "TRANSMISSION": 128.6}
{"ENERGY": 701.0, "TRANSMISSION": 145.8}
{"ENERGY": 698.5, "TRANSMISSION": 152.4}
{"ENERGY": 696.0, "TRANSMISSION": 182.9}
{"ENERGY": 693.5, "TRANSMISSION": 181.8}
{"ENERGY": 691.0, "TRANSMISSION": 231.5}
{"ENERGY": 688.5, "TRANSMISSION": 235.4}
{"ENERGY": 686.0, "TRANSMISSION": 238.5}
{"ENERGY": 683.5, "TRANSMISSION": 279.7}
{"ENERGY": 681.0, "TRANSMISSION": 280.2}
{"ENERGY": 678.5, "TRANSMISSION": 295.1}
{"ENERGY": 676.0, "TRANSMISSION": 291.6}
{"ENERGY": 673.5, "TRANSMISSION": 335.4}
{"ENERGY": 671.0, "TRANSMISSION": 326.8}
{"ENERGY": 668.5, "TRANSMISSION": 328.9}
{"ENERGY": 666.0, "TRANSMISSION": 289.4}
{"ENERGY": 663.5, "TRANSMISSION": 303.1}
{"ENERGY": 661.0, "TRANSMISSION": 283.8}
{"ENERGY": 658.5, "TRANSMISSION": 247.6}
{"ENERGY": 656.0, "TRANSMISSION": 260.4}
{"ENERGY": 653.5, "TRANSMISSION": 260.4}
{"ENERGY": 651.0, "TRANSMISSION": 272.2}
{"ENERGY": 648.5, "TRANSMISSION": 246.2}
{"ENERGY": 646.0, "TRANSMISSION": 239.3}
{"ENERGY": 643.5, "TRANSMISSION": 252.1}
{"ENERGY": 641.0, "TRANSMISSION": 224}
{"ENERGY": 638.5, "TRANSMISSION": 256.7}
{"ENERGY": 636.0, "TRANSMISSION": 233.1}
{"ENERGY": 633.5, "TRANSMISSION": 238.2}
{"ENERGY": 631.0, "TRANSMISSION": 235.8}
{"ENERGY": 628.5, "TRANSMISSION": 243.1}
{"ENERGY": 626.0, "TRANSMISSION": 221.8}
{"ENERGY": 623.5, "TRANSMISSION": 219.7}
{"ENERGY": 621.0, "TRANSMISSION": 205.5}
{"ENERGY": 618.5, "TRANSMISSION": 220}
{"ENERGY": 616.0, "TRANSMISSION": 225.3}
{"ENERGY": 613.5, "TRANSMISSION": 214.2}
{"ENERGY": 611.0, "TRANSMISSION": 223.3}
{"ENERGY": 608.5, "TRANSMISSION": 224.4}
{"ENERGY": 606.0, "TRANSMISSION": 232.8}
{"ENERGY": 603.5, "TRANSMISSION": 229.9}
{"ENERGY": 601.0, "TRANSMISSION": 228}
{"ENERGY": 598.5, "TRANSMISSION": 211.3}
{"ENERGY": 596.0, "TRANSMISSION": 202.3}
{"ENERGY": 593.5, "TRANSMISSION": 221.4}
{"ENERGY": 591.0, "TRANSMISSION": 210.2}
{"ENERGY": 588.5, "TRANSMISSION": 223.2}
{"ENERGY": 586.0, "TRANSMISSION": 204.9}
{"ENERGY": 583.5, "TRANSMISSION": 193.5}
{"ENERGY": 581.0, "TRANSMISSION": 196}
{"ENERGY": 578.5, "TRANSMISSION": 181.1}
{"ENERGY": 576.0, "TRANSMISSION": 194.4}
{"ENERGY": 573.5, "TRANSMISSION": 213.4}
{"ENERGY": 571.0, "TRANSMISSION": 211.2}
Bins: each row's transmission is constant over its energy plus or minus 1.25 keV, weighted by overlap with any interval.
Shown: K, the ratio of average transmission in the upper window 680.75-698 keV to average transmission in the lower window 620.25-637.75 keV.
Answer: 0.99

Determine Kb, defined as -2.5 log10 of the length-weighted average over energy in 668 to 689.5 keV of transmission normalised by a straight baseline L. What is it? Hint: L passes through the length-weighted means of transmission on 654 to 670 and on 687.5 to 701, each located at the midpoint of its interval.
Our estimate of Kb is -0.22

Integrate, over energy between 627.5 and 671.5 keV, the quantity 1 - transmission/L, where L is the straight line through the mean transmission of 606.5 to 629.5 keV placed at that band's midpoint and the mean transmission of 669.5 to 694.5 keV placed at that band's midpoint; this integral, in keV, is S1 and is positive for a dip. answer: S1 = -2.8 keV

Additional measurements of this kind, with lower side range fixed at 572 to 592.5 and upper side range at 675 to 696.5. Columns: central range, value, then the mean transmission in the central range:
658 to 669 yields -2.43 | 291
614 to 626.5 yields 0.06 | 218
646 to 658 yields -1.22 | 257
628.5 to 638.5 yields -0.63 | 239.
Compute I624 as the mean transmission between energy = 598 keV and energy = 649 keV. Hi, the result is 230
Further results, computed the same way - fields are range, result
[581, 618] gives 217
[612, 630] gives 222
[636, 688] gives 274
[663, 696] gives 274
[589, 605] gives 218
